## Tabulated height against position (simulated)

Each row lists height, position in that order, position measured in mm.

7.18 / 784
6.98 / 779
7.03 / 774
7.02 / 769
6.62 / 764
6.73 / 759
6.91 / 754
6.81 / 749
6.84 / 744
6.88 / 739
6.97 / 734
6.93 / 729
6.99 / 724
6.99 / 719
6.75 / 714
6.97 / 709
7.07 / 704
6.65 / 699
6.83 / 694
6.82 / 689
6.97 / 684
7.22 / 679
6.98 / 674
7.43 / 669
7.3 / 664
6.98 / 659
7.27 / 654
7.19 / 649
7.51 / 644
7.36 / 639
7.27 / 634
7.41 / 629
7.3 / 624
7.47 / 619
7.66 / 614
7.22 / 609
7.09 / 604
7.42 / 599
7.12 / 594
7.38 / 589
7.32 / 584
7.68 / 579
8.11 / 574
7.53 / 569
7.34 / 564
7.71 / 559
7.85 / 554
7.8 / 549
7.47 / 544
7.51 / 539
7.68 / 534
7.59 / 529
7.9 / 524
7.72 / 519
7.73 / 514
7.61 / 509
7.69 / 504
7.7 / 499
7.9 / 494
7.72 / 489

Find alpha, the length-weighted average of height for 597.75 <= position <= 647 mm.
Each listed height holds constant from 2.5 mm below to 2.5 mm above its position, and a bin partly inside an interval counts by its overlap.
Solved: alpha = 7.37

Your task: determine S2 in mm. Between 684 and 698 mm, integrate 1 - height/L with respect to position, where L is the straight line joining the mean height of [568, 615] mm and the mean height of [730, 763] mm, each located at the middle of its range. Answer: 0.5 mm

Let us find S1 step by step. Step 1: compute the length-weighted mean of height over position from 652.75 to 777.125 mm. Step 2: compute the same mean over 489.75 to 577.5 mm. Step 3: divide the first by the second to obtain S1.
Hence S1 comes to 0.90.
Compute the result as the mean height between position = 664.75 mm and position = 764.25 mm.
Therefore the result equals 6.93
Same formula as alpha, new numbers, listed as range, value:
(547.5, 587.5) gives 7.66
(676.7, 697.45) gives 6.94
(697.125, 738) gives 6.92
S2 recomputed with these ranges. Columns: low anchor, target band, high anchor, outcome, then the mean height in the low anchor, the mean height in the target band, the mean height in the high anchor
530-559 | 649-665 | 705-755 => 0.07 mm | 7.66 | 7.17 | 6.91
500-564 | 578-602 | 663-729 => 0.24 mm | 7.68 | 7.36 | 6.99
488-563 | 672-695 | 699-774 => 0.39 mm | 7.7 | 6.97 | 6.89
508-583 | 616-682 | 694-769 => -0.52 mm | 7.68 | 7.28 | 6.87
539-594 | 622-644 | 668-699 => -0.32 mm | 7.59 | 7.36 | 6.99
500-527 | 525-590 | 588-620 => -0.80 mm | 7.73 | 7.63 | 7.33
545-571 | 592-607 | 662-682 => 0.55 mm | 7.64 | 7.21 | 7.22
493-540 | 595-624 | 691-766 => -0.07 mm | 7.7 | 7.35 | 6.86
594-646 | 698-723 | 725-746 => 0.36 mm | 7.36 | 6.91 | 6.91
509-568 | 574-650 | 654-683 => -0.01 mm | 7.66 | 7.39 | 7.18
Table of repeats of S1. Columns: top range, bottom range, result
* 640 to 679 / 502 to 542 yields 0.94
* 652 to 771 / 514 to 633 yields 0.92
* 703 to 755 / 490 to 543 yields 0.90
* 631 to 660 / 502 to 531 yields 0.94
